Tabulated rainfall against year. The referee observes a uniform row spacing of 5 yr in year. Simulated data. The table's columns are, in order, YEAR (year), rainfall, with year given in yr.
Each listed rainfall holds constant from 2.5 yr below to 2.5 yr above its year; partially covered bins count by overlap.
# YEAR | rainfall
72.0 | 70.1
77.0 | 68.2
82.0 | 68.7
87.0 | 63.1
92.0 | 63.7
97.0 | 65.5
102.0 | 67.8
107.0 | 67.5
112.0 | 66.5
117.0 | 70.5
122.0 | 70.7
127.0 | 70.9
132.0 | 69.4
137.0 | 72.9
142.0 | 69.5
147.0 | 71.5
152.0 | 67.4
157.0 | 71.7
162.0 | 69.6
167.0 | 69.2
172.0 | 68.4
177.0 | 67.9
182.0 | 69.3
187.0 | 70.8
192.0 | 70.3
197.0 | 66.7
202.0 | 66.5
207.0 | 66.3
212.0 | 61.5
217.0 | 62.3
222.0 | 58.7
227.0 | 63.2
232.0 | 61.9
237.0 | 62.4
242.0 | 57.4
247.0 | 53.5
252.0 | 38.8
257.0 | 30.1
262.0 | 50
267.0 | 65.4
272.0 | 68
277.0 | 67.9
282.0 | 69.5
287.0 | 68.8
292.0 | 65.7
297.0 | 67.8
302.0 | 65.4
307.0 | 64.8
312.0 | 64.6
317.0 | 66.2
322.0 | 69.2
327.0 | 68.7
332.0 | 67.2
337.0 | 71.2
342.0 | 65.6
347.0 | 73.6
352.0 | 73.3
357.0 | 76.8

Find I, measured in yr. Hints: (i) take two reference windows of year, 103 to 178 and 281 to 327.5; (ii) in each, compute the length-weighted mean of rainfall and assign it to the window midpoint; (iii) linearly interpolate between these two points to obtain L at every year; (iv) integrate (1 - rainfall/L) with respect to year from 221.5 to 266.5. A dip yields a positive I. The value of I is 9.8 yr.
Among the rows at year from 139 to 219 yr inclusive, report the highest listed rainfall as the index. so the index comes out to 71.7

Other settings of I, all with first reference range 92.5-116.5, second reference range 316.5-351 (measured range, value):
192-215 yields 0.7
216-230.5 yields 1.4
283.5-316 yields 1.2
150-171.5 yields -0.6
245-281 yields 7.6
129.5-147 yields -0.9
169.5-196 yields -0.6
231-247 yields 2.1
